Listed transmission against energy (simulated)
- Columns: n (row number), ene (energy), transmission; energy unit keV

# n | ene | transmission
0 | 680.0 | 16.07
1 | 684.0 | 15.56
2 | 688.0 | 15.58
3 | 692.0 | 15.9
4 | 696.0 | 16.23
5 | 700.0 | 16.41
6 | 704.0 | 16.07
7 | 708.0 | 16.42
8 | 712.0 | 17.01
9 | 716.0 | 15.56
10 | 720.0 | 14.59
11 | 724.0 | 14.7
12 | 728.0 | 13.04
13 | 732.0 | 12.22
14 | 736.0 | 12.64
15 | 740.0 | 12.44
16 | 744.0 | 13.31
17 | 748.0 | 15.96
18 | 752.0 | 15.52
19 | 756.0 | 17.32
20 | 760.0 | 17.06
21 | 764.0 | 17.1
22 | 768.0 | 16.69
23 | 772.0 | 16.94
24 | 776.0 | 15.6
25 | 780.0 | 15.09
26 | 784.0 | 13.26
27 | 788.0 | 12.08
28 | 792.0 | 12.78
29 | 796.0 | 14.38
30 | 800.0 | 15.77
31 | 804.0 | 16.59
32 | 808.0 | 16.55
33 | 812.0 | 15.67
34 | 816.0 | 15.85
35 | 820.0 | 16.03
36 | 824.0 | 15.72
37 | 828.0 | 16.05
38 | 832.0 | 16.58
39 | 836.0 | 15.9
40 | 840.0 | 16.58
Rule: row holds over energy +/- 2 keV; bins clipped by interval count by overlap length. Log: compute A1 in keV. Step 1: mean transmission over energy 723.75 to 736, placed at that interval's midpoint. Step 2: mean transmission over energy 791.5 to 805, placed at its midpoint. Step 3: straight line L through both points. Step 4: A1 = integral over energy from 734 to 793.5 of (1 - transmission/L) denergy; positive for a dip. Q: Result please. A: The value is -4.1 keV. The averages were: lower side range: 13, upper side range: 15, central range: 14.9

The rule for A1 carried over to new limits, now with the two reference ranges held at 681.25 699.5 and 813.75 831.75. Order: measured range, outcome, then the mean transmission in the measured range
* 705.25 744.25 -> 4.0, 14.3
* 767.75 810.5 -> 2.5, 15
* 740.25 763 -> 0.4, 15.6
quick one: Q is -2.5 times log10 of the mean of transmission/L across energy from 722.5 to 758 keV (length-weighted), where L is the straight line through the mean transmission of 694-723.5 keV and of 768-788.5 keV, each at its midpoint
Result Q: 0.10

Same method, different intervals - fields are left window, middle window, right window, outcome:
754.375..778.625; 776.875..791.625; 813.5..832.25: 0.21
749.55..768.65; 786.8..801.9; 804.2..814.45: 0.18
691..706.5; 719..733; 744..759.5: 0.18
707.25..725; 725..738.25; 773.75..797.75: 0.19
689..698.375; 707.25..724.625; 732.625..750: -0.06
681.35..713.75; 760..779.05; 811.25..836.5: -0.03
